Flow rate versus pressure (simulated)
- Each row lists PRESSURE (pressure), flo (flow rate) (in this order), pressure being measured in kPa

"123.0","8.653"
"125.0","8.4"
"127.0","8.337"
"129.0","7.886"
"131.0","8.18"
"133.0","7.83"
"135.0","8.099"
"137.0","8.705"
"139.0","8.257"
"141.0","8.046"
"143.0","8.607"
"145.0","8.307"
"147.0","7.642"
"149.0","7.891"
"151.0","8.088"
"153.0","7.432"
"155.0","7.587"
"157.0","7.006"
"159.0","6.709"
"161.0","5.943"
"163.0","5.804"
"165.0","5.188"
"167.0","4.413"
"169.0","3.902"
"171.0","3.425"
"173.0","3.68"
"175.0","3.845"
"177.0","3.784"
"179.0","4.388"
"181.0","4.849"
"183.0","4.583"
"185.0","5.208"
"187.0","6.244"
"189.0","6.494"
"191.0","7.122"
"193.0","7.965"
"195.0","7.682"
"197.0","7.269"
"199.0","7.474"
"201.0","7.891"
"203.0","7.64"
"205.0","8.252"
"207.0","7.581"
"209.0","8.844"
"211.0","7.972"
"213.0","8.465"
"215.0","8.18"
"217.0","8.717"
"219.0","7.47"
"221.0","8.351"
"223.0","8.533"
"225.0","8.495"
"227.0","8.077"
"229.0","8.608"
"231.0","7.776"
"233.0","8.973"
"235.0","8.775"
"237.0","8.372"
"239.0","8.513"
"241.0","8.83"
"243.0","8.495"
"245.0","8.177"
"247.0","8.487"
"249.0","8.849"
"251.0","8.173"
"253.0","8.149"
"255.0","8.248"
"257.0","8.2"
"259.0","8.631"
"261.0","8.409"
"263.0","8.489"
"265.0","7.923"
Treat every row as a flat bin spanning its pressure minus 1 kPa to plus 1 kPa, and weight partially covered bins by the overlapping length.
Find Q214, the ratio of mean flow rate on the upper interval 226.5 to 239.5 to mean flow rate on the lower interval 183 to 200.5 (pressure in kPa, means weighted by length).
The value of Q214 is 1.2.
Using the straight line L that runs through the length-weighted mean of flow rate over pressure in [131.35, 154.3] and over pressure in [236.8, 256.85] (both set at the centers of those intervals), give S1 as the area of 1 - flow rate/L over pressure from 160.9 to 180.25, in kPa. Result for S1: 9.0 kPa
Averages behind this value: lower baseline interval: 8.08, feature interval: 4.37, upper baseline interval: 8.42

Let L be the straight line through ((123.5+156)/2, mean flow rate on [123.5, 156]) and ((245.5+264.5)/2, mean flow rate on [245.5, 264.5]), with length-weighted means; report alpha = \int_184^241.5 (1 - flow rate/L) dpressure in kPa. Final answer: 2.5 kPa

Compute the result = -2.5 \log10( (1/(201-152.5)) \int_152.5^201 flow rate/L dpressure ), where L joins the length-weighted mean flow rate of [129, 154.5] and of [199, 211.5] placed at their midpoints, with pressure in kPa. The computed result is 0.36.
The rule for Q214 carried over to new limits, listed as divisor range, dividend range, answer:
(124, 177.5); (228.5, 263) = 1.24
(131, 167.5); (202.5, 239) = 1.13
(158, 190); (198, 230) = 1.66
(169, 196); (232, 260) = 1.61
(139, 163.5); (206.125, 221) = 1.09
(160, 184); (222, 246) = 1.89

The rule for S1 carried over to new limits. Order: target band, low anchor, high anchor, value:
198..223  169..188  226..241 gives -5.0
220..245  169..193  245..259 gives -3.6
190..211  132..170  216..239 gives 0.4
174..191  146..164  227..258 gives 5.6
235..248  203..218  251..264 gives -0.3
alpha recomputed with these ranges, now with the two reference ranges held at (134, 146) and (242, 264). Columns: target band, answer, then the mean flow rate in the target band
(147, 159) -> 1.17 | 7.53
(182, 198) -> 3.43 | 6.57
